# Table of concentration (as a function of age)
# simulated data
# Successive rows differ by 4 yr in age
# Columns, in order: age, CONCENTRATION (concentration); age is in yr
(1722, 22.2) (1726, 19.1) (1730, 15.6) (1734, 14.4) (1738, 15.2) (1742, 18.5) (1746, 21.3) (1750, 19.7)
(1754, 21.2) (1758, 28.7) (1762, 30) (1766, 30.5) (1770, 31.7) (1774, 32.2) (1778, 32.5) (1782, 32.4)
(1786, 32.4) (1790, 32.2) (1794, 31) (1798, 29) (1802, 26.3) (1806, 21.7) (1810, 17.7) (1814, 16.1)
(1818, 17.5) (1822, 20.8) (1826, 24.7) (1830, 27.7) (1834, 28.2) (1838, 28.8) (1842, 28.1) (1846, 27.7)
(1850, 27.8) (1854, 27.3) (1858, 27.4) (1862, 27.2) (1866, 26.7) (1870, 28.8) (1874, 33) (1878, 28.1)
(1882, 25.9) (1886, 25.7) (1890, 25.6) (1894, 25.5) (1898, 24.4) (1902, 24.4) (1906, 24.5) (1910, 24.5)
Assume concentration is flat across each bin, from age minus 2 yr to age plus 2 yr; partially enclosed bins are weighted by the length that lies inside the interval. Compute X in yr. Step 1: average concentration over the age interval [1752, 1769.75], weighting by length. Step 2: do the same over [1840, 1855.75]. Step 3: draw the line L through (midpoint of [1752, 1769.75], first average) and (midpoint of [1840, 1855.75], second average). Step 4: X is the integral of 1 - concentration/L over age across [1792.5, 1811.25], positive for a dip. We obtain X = 1.7 yr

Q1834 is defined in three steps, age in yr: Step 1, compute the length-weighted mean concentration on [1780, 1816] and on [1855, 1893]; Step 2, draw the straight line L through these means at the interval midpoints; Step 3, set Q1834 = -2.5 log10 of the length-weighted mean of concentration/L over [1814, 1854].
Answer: 0.07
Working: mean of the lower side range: 26.5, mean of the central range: 25.3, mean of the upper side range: 27.5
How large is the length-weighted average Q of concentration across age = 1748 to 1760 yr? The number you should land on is 23.2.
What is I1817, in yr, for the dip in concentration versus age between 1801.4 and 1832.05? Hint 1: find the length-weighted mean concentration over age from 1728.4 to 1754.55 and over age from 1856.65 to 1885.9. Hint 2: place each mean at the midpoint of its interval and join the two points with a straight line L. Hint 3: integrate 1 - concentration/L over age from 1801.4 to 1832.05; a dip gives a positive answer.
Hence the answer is 3.1 yr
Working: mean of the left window 17.8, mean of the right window 28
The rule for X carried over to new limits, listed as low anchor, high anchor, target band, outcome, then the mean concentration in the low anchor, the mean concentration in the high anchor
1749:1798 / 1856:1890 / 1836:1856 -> 0.2 yr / 29.7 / 27.7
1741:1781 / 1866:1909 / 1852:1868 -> -0.3 yr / 27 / 26.5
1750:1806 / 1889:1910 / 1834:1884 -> -3.3 yr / 29.3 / 24.8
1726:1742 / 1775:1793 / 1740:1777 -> -3.0 yr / 16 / 32.3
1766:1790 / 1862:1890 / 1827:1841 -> 0.8 yr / 32.1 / 27.8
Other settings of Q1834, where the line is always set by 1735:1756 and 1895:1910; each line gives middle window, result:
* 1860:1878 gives -0.230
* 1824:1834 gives -0.210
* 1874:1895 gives -0.128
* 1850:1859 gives -0.201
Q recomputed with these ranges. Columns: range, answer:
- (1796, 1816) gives 22.2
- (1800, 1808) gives 24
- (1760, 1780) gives 31.4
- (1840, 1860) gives 27.7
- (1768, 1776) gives 32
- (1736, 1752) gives 18.7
